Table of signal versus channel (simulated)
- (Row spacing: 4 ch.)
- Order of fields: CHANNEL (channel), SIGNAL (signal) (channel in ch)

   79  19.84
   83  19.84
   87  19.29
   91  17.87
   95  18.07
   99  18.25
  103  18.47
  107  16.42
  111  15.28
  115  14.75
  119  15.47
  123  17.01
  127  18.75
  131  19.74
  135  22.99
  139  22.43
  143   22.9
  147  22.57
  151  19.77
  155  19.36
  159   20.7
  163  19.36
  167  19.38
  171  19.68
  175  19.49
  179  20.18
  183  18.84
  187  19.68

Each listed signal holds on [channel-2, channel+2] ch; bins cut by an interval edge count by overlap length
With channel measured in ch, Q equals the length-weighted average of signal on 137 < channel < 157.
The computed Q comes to 21.4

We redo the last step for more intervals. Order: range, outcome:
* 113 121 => 15.1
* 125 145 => 21.4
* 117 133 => 17.7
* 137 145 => 22.7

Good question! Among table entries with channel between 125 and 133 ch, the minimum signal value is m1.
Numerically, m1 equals 18.75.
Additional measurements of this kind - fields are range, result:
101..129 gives 14.75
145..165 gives 19.36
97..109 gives 16.42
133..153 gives 19.77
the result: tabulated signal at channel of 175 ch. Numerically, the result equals 19.49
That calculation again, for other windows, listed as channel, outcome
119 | 15.47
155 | 19.36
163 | 19.36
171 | 19.68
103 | 18.47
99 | 18.25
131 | 19.74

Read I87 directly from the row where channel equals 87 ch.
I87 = 19.29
